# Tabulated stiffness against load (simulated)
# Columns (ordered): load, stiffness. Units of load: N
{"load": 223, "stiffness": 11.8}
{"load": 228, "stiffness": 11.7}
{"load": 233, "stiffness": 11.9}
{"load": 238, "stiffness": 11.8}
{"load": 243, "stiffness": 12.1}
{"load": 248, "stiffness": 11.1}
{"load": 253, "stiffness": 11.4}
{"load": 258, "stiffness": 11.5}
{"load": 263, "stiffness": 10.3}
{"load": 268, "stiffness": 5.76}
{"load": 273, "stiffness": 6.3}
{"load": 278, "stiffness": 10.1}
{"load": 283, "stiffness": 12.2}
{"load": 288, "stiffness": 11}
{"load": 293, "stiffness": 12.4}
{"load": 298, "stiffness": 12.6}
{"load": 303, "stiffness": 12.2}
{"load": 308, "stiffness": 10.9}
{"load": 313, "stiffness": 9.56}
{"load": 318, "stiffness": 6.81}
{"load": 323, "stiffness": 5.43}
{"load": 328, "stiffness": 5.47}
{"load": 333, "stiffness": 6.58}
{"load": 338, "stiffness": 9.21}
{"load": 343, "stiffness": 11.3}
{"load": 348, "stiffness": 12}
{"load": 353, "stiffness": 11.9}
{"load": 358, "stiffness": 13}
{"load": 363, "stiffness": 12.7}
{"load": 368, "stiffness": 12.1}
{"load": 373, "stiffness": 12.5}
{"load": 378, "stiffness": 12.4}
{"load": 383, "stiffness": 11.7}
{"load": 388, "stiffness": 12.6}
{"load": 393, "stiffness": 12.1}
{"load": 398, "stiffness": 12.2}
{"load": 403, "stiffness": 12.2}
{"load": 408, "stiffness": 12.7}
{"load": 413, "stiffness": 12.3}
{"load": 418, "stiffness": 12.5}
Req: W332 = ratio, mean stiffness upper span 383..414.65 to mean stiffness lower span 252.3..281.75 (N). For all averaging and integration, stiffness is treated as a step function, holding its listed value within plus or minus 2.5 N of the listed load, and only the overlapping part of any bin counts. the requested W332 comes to 1.3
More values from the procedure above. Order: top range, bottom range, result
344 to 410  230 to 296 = 1.16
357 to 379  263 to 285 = 1.44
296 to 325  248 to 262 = 0.85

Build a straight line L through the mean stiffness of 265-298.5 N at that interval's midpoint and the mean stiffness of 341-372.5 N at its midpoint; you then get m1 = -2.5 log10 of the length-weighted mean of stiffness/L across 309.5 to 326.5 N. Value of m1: 0.43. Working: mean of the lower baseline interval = 9.9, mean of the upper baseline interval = 12.2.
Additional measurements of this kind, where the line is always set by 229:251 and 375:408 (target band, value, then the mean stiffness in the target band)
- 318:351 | 0.41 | 8.27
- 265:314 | 0.15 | 10.3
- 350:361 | -0.03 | 12.4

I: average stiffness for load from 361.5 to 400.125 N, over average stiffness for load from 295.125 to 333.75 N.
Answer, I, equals 1.4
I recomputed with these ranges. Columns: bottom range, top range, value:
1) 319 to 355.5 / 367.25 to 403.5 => 1.40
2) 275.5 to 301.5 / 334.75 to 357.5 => 0.95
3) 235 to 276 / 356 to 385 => 1.23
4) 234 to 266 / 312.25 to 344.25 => 0.67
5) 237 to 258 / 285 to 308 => 1.03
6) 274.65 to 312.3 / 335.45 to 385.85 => 1.04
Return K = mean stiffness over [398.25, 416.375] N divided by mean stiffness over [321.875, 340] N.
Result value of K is 1.85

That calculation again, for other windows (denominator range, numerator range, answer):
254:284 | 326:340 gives 0.76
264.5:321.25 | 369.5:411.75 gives 1.24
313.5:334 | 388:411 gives 1.93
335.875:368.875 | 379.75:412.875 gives 1.04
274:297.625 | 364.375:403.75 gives 1.09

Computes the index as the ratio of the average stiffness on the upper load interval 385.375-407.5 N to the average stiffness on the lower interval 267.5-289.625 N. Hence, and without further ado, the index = 1.32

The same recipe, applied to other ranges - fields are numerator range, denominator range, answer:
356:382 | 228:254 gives 1.07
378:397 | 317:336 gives 2.00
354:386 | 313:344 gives 1.66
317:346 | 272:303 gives 0.68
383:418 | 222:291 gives 1.16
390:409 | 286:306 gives 1.02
